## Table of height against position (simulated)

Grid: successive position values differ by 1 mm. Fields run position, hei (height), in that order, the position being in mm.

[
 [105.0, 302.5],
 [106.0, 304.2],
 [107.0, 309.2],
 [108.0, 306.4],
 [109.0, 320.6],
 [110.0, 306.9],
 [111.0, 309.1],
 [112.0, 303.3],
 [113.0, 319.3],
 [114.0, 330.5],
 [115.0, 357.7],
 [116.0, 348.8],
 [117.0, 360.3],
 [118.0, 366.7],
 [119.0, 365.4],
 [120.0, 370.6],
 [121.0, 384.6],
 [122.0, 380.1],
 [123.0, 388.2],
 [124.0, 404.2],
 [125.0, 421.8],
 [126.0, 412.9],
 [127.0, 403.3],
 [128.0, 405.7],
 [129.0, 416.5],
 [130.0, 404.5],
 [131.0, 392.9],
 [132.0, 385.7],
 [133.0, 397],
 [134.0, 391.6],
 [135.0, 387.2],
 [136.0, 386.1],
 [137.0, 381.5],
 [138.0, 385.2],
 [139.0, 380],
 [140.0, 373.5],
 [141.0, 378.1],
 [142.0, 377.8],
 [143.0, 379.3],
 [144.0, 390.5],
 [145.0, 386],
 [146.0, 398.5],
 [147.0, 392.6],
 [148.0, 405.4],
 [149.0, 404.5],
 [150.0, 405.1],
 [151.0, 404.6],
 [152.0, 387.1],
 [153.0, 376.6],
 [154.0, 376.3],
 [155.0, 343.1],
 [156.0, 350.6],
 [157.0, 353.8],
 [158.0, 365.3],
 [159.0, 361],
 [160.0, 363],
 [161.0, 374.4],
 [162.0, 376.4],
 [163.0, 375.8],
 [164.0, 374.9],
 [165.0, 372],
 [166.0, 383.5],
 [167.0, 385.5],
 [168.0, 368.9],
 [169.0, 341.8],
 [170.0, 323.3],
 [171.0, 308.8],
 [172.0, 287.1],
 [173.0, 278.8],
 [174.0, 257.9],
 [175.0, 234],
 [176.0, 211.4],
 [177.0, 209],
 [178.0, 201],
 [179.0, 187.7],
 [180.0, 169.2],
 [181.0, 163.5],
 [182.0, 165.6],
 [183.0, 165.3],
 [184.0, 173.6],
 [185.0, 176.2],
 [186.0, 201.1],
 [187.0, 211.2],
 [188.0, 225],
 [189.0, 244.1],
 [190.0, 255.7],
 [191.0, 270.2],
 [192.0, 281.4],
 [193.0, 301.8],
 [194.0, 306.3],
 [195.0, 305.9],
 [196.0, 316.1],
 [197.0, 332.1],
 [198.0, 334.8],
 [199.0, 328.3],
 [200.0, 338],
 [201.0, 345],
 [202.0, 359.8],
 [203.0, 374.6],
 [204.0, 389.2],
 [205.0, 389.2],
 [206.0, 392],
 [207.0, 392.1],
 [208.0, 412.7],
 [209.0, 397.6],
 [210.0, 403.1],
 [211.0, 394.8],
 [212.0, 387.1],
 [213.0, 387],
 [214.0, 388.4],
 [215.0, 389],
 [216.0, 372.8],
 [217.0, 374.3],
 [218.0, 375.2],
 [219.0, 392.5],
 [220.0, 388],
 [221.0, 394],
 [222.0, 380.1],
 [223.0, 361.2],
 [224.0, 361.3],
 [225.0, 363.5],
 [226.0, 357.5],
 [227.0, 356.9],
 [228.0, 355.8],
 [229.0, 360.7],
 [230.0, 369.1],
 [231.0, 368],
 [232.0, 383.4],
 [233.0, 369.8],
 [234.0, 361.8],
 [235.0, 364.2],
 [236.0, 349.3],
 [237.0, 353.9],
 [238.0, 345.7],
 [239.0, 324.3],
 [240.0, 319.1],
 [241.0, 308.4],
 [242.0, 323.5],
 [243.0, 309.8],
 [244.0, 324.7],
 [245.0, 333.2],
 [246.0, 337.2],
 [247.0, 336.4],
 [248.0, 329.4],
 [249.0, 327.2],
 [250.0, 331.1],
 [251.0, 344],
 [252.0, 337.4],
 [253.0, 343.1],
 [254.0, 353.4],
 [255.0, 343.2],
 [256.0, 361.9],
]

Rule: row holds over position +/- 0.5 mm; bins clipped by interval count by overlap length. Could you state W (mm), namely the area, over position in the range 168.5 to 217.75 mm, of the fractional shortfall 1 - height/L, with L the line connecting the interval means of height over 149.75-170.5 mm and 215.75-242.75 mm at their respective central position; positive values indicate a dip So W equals 8.8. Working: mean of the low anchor 369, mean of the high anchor 360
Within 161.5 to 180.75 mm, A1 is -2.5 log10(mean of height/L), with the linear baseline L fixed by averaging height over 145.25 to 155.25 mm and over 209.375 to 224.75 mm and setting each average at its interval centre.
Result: 0.30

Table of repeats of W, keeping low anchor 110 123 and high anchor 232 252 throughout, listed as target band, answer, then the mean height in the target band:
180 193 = 4.9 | 213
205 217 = -1.8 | 392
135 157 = -2.3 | 383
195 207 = -0.4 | 354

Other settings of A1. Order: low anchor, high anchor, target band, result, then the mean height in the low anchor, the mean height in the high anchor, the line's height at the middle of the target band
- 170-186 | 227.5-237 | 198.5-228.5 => -0.21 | 216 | 364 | 313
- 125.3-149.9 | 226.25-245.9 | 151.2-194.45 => 0.29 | 393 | 346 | 376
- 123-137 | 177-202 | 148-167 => -0.14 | 400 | 251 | 331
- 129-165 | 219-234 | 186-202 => 0.27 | 382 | 370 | 375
